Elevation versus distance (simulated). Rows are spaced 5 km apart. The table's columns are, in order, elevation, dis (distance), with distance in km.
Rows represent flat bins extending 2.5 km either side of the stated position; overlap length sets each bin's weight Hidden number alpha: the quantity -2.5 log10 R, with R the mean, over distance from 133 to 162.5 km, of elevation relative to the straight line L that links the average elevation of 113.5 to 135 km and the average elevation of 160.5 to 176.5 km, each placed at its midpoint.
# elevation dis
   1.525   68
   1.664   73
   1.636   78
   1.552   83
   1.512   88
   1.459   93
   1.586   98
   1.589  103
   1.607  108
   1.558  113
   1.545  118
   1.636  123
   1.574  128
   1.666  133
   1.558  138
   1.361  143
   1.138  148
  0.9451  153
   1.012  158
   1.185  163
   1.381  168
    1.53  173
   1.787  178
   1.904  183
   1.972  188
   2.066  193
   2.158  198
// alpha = 0.20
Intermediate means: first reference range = 1.6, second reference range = 1.39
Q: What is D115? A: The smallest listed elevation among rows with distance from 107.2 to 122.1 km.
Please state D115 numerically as 1.545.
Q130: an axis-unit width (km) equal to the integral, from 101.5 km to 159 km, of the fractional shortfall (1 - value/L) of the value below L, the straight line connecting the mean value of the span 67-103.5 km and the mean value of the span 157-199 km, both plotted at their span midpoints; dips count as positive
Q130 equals 6.19 km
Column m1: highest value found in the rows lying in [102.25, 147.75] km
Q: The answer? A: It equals 1.666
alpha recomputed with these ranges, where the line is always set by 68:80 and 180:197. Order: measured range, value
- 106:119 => 0.12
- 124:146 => 0.18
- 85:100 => 0.11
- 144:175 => 0.50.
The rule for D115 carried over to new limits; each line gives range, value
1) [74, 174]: 0.9451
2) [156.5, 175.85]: 1.012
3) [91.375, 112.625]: 1.459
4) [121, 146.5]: 1.361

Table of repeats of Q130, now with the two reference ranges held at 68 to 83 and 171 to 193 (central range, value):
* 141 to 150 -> 2.6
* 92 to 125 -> 2.1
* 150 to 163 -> 5.5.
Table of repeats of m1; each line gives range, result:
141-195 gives 2.066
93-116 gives 1.607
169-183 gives 1.904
